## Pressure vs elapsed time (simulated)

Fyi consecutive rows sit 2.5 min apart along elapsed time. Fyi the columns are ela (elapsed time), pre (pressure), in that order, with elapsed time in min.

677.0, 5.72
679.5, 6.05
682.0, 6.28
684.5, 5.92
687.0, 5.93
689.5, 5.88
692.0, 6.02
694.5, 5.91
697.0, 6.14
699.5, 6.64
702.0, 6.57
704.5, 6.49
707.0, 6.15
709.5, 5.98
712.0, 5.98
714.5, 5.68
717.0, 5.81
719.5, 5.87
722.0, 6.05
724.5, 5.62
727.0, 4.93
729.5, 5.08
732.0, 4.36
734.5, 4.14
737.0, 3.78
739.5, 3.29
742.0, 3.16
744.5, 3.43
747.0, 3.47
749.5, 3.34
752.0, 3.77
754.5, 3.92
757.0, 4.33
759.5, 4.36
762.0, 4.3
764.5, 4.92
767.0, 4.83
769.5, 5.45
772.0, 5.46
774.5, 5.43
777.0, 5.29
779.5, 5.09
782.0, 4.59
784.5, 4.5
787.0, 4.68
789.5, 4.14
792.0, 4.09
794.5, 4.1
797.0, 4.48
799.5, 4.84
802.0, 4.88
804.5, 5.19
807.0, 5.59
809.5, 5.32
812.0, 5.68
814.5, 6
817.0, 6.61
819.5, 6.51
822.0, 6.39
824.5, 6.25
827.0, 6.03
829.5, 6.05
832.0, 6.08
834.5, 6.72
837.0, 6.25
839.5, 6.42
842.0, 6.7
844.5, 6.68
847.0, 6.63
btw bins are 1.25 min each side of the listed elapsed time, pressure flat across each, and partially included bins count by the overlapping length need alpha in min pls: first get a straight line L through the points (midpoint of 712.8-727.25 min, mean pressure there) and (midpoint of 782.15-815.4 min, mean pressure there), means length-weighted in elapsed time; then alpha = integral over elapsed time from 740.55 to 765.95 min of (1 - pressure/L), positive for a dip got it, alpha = 6.9 min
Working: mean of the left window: 5.72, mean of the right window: 4.86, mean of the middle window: 3.9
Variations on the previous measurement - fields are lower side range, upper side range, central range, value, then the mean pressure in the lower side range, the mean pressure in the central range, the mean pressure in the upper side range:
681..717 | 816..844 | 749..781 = 8.0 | 6.1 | 4.68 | 6.37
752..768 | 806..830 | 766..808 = 2.2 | 4.38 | 4.86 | 6.05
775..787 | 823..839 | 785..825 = 2.2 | 4.88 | 5.26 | 6.24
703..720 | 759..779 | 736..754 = 6.5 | 6.01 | 3.48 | 5.03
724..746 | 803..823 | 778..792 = 1.8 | 4.14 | 4.57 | 5.89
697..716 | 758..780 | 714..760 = 10.0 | 6.2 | 4.42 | 5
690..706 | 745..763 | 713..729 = -1.0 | 6.27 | 5.64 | 3.9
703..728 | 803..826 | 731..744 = 4.8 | 5.87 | 3.72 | 5.94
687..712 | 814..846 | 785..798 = 4.1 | 6.17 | 4.31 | 6.37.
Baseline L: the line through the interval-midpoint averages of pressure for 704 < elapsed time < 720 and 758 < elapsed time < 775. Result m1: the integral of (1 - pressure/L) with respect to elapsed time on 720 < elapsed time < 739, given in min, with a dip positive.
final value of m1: 2.8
